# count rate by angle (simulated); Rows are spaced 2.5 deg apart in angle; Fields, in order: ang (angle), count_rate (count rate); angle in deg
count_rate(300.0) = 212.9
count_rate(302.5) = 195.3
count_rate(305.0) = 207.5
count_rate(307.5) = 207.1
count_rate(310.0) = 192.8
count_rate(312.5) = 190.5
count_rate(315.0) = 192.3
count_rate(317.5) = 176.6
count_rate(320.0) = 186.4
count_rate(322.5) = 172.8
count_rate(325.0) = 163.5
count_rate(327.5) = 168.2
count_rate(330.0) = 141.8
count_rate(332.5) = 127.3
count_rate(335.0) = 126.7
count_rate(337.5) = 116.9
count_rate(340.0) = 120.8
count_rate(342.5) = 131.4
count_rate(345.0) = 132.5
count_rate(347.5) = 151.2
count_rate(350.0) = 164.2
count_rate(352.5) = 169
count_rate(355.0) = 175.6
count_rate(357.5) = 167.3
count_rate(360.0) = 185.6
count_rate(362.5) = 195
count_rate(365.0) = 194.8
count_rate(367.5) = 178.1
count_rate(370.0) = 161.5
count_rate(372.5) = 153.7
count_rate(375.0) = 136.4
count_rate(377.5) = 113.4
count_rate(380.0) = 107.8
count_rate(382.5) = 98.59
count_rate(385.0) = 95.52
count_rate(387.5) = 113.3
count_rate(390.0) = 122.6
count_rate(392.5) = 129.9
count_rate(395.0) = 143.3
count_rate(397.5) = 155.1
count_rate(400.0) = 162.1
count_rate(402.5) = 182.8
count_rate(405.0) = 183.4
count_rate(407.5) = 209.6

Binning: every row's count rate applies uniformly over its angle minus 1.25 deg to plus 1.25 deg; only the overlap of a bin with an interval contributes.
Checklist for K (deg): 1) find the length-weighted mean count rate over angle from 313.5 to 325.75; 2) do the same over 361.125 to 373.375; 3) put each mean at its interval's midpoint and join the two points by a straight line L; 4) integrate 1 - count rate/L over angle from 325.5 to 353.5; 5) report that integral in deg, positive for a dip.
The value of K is 5.8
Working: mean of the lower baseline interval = 179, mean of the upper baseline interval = 177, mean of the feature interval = 141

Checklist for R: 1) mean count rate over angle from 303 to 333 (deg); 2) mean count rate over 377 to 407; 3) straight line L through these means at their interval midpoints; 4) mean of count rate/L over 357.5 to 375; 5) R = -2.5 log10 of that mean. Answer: -0.15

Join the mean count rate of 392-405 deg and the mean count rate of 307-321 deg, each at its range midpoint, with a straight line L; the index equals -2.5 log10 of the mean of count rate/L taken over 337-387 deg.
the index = 0.17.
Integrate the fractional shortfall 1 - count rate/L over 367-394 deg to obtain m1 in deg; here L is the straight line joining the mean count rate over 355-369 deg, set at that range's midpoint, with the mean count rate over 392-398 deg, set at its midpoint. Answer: 5.7 deg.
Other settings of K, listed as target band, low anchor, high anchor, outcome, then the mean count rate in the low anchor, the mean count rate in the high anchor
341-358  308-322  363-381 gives 1.1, 188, 152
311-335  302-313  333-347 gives -0.2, 199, 127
